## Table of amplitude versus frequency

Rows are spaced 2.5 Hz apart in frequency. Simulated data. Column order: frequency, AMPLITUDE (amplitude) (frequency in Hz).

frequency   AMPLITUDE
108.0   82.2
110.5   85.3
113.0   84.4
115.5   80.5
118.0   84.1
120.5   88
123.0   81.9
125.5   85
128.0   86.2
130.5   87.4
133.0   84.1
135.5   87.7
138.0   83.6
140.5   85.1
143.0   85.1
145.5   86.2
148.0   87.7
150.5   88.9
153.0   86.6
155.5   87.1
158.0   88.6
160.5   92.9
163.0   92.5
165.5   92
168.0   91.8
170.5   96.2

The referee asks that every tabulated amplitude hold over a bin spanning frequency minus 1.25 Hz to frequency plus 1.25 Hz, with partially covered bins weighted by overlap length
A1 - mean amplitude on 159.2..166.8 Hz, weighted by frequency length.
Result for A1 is 92.4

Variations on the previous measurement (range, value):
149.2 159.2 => 87.8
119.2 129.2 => 85.3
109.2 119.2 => 83.6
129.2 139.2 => 85.7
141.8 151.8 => 87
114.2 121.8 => 84.2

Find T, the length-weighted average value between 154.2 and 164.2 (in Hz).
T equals 90.2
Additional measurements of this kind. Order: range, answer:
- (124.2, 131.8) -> 86.2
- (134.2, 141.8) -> 85.5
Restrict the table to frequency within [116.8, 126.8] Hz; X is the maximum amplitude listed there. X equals 88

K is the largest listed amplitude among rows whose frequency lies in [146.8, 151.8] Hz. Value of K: 88.9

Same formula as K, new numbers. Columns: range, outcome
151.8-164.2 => 92.9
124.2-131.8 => 87.4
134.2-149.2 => 87.7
